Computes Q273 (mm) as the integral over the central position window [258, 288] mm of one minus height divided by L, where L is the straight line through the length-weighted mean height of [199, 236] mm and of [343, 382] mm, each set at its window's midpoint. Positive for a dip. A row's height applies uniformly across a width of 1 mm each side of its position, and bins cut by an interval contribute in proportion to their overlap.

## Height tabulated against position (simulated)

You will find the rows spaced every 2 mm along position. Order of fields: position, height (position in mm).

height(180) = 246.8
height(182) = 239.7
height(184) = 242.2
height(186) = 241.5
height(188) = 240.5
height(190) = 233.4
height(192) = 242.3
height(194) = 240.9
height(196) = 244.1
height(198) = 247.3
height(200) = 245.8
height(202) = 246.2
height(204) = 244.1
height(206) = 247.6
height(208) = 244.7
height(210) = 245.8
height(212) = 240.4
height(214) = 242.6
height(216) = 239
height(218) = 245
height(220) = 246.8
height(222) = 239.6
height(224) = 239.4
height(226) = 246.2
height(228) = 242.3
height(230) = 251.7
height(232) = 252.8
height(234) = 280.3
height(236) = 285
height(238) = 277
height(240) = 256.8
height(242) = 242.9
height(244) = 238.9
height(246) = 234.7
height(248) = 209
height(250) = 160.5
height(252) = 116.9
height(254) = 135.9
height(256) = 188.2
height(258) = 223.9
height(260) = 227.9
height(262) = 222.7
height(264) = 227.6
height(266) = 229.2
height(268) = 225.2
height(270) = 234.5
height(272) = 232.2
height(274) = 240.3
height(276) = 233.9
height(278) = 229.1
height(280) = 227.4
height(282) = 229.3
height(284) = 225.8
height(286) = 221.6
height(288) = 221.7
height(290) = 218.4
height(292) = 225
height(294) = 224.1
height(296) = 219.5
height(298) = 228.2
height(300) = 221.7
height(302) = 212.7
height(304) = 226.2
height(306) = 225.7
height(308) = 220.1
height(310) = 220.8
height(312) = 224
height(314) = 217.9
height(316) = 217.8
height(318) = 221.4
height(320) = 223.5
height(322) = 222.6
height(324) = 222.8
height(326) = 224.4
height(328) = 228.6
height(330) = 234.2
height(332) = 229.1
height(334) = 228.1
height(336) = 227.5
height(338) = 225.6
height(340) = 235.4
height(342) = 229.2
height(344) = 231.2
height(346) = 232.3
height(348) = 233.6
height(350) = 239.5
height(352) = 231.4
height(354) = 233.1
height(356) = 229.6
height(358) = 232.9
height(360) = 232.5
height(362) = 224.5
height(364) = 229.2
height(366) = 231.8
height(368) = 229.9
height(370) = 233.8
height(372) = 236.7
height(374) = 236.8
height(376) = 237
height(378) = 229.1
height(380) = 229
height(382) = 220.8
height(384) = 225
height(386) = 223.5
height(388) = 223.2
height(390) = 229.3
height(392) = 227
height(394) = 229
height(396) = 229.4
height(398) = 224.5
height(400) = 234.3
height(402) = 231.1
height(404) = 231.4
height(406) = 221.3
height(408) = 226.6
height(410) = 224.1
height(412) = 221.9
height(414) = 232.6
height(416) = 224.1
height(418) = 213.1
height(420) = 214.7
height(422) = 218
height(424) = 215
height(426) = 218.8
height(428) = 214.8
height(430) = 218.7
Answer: 1.6 mm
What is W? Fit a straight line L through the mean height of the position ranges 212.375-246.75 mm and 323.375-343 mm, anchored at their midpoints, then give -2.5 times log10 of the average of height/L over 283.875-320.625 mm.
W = 0.063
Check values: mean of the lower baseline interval 251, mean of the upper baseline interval 229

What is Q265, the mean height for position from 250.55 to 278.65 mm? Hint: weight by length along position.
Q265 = 211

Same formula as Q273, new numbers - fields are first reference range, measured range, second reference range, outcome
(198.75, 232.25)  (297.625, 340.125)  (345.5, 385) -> 2.0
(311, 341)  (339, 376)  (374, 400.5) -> -0.9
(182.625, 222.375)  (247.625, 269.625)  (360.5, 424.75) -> 3.7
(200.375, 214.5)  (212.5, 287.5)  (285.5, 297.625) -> 1.1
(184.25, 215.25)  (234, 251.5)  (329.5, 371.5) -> 0.2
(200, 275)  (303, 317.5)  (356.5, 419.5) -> 0.5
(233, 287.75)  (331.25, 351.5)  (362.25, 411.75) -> -0.4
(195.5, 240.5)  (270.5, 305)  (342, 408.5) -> 2.2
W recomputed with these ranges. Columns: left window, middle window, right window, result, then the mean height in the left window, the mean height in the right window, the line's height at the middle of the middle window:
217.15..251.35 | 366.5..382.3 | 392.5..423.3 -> -0.02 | 243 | 225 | 228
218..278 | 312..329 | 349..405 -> 0.04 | 229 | 230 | 230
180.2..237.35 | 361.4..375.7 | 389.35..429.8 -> -0.02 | 247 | 224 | 229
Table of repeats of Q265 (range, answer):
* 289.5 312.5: 222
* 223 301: 227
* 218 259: 229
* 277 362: 226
